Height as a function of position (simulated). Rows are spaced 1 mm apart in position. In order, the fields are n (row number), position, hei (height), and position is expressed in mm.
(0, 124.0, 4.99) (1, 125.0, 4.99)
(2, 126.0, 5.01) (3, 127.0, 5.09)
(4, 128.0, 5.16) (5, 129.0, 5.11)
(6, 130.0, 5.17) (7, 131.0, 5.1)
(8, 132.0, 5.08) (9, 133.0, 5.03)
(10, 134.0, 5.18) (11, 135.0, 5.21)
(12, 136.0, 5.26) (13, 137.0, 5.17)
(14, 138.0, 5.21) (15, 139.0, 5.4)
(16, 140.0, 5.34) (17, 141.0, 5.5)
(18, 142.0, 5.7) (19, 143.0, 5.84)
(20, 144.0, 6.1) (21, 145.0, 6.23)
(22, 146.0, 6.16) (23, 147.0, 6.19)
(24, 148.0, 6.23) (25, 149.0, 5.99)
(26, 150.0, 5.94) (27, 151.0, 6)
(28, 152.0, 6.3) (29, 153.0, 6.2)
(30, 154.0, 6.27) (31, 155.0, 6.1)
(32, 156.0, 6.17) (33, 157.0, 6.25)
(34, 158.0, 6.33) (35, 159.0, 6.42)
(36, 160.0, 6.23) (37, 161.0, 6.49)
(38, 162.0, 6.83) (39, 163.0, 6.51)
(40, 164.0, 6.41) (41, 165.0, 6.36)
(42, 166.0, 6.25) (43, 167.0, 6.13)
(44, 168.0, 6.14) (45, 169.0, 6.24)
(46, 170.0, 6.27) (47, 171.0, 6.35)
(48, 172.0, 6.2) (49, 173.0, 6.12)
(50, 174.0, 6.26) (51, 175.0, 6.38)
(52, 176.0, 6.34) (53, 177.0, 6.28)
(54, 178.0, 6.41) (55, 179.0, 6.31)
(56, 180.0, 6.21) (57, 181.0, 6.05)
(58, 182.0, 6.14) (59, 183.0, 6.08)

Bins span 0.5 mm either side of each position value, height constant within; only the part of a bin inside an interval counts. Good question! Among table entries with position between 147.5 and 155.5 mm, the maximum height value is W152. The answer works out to 6.3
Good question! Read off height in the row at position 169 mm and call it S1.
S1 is 6.24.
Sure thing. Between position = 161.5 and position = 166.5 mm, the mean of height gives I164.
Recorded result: 6.47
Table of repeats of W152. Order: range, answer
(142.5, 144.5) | 6.1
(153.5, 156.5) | 6.27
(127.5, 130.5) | 5.17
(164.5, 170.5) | 6.36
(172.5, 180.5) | 6.41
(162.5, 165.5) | 6.51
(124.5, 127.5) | 5.09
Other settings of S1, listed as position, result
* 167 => 6.13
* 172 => 6.2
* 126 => 5.01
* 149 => 5.99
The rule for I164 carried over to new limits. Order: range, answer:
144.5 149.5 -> 6.16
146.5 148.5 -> 6.21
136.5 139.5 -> 5.26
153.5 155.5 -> 6.18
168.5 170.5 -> 6.25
